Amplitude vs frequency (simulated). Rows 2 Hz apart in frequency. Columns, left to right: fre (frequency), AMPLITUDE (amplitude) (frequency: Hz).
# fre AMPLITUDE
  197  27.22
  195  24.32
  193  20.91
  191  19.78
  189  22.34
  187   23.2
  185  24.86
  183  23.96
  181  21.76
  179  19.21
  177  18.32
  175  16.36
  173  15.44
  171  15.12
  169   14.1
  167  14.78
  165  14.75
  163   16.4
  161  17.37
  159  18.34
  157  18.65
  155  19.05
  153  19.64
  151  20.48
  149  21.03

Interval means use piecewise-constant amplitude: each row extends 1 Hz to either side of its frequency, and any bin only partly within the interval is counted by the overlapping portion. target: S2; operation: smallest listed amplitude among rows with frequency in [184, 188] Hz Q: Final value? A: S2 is 23.2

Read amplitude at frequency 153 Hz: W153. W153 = 19.64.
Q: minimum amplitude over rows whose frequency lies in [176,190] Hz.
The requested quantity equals 18.32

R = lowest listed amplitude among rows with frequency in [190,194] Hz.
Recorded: 19.78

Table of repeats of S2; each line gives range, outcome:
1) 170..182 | 15.12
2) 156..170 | 14.1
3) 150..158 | 18.65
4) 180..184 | 21.76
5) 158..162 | 17.37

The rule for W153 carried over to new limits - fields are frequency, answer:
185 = 24.86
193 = 20.91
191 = 19.78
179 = 19.21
